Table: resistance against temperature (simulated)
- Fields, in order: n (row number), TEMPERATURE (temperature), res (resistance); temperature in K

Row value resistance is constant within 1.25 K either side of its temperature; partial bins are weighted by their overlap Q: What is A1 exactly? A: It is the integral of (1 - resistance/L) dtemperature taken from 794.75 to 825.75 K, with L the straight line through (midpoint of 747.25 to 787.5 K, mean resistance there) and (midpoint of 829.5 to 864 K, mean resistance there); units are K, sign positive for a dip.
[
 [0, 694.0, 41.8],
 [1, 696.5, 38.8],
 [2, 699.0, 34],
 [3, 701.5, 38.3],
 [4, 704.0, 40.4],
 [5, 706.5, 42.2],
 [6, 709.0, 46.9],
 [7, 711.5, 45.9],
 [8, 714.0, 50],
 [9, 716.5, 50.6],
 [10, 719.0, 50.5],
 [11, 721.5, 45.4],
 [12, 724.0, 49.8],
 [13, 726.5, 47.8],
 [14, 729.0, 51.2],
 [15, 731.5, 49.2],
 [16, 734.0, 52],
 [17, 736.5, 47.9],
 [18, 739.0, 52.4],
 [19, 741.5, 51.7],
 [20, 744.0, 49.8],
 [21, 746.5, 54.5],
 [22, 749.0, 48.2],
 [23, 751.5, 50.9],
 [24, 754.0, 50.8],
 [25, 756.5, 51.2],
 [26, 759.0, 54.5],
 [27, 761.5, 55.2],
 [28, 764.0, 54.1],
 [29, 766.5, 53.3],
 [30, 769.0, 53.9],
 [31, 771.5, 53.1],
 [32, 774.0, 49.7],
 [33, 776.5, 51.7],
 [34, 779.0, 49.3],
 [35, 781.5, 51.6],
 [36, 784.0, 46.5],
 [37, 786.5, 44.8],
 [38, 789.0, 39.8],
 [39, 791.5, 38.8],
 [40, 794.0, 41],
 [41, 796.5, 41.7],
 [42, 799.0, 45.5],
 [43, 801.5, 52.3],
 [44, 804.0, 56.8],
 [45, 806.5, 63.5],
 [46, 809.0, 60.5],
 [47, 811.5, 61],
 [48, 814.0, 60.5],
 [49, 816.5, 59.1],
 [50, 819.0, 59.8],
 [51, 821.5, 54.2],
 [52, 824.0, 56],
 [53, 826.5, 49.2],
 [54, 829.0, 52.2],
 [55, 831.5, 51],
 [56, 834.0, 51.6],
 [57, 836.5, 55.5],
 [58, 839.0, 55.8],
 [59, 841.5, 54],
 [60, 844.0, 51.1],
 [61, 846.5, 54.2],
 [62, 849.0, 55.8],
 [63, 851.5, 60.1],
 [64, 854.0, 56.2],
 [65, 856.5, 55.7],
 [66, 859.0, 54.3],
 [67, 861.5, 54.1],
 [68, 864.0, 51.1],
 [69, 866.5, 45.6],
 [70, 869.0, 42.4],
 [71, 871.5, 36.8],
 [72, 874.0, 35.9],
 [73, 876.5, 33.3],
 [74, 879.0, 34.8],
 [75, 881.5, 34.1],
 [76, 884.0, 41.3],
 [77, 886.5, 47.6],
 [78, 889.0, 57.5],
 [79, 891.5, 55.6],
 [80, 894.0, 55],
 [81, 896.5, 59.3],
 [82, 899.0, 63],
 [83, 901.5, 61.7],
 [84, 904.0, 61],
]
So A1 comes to -1.5 K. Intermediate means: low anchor 51.3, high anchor 54.4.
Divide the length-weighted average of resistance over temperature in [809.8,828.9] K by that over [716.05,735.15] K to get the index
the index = 1.15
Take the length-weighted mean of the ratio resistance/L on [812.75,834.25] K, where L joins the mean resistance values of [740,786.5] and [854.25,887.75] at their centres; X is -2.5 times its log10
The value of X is -0.16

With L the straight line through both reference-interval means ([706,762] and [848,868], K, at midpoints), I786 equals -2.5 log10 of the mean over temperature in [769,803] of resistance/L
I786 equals 0.10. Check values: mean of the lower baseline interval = 50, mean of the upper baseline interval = 53.9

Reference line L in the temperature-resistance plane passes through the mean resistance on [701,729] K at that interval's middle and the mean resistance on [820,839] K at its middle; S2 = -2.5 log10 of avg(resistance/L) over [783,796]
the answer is 0.21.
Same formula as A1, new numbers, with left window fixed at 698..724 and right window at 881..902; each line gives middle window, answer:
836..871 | -1.0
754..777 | -2.7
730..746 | -1.6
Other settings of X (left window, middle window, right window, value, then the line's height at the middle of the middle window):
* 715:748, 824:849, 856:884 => -0.184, 44.8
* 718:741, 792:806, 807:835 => 0.144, 54.6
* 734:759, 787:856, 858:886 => -0.166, 45.8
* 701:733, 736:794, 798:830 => 0.032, 51.6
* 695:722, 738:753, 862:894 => -0.169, 43.8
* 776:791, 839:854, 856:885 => -0.247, 44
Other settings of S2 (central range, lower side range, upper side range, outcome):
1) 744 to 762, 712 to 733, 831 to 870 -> -0.04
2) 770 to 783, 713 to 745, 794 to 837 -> 0.03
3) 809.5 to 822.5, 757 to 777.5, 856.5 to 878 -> -0.20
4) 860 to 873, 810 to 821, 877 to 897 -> 0.11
